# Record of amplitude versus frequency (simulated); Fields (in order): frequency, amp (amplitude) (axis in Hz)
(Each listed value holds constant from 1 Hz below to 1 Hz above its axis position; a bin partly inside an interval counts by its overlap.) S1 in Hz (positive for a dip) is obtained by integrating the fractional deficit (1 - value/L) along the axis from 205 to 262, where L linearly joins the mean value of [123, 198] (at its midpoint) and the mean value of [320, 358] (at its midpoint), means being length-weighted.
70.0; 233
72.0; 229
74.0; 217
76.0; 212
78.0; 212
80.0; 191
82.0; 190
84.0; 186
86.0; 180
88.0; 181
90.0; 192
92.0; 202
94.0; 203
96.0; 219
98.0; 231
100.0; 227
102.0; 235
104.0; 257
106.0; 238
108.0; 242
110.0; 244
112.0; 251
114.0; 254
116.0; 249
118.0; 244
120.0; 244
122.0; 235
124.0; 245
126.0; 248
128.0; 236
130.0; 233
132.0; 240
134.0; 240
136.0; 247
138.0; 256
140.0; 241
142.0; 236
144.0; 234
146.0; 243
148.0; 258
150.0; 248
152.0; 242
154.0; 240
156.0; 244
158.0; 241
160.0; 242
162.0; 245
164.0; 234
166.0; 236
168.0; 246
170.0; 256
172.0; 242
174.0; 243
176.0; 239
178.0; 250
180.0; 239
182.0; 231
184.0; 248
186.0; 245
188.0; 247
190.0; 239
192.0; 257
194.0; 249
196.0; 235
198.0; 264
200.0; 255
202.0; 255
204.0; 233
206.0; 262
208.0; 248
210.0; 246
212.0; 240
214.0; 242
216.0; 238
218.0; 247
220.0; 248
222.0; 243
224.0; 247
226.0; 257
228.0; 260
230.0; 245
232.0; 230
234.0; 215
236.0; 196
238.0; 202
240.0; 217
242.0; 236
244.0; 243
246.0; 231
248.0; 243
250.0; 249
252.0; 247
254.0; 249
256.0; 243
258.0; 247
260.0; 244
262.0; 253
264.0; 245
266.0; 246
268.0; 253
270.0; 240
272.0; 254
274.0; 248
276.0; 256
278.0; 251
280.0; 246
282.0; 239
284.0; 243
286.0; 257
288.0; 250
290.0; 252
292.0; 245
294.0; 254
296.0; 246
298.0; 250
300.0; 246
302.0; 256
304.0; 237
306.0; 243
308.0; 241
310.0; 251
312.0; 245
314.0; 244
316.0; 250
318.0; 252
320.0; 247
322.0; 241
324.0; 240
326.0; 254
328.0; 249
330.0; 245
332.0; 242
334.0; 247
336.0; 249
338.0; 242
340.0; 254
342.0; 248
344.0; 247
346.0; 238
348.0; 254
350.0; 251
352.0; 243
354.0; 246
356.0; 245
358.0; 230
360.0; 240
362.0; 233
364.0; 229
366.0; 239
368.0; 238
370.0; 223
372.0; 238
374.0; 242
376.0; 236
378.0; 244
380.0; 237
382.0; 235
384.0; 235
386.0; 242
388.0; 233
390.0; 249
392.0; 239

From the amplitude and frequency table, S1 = 1.0 Hz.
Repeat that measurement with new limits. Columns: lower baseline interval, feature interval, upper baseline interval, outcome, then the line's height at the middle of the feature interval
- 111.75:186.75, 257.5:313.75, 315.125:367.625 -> -0.9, 244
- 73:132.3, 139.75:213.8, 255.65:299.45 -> -3.2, 235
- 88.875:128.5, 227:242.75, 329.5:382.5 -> 0.9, 238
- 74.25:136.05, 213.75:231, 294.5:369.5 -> -0.9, 235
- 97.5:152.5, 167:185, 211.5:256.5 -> -0.2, 240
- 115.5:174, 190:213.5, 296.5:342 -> -0.5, 244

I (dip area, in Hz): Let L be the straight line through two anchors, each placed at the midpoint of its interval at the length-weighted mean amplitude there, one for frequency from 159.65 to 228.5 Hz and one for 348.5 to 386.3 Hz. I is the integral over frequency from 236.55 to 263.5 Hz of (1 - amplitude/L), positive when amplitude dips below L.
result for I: 0.6 Hz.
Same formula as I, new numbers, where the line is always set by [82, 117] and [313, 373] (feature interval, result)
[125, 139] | -1.1 Hz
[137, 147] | -0.7 Hz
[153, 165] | -0.7 Hz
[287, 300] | -0.6 Hz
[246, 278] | -1.5 Hz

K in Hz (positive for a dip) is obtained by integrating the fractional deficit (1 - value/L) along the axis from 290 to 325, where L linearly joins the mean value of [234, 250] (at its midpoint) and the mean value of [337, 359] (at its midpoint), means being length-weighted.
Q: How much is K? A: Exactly -1.33 Hz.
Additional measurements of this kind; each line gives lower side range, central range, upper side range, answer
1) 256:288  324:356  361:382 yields -1.0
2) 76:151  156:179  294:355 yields -0.9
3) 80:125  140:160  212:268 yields -1.2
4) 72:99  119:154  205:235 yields -3.9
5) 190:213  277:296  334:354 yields 0.0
